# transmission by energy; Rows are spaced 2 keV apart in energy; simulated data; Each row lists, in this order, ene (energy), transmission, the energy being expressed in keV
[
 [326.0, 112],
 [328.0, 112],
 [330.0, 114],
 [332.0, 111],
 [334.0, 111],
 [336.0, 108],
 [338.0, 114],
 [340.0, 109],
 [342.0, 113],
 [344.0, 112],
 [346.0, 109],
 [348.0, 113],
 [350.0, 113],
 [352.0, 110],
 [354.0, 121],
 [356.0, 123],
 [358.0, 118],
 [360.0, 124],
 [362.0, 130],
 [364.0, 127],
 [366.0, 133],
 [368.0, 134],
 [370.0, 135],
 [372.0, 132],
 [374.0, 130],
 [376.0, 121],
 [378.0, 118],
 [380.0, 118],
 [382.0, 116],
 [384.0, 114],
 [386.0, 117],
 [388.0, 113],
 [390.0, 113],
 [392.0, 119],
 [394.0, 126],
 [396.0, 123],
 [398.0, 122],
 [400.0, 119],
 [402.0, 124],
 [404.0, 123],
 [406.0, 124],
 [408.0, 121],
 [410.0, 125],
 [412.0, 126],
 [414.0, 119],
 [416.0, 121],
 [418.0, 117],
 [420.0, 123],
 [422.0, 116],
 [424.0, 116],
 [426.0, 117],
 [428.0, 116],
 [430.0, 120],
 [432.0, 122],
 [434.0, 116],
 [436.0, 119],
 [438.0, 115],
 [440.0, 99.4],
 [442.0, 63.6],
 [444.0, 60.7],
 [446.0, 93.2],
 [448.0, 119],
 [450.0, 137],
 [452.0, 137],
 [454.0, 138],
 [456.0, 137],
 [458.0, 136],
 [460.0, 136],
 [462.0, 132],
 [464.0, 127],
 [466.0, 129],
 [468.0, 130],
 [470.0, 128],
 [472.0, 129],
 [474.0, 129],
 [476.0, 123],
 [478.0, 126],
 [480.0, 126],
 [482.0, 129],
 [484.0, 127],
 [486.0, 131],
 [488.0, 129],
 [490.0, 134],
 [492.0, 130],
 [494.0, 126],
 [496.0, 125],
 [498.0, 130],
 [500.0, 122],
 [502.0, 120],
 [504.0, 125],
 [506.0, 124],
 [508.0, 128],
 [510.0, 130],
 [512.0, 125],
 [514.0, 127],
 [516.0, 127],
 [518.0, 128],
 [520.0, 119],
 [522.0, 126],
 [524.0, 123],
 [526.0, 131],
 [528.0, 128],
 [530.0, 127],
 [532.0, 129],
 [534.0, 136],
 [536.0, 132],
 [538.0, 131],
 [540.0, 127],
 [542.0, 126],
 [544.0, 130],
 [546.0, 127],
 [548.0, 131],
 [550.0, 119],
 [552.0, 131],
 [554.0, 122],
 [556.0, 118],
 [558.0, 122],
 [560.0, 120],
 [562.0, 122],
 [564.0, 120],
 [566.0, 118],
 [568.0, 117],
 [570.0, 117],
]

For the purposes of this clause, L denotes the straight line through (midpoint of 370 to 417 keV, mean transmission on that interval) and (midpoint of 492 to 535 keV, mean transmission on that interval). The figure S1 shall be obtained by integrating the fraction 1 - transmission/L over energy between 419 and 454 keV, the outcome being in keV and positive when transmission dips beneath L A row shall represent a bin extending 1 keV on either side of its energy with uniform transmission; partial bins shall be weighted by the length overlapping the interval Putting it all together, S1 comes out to 3.2 keV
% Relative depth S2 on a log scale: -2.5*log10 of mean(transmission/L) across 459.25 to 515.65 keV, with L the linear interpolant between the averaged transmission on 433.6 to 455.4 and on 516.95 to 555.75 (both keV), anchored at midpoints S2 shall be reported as -0.09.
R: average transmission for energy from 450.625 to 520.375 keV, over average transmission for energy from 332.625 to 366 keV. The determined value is 1.11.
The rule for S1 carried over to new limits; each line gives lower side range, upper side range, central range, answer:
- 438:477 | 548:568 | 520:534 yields -0.7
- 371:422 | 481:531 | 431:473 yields 1.6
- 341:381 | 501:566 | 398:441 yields 1.4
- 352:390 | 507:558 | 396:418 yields 0.3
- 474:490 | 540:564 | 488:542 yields -0.5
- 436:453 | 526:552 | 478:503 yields -2.4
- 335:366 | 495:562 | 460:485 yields -1.0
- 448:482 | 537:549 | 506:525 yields 0.5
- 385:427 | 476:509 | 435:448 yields 3.1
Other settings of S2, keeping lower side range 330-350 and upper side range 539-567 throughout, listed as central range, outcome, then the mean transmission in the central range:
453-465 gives -0.138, 134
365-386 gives -0.103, 125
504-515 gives -0.047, 127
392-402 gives -0.070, 122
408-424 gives -0.045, 121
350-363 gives -0.075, 120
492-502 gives -0.045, 126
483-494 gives -0.085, 130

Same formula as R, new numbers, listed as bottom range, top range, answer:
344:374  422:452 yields 0.89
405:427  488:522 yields 1.05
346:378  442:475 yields 1.00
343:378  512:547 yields 1.04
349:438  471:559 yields 1.05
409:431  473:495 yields 1.07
